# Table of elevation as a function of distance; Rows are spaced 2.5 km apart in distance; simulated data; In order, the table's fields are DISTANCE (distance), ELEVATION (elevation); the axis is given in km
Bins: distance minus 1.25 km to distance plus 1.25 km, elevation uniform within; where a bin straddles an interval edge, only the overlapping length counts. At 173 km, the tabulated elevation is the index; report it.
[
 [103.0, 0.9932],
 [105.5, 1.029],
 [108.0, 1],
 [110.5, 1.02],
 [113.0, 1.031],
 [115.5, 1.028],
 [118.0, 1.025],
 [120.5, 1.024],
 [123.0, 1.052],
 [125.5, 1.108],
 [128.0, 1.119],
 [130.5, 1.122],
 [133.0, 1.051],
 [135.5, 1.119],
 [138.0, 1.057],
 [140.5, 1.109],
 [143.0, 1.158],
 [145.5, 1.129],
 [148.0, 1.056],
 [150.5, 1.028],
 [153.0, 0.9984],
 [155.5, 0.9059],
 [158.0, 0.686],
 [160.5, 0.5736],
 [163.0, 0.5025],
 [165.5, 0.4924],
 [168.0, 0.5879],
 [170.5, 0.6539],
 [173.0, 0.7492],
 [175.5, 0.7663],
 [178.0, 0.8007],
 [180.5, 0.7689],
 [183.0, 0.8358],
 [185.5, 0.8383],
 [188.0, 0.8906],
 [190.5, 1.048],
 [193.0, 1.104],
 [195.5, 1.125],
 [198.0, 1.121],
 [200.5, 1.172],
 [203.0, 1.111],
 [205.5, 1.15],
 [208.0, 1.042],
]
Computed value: 0.7492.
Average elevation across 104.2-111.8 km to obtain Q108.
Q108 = 1.02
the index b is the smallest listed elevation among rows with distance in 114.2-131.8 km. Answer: 1.024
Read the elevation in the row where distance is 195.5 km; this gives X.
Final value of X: 1.125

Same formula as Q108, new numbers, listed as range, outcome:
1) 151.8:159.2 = 0.864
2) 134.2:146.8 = 1.11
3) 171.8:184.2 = 0.784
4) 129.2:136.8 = 1.1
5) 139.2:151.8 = 1.1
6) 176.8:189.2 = 0.827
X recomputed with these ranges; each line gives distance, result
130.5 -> 1.122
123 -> 1.052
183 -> 0.8358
